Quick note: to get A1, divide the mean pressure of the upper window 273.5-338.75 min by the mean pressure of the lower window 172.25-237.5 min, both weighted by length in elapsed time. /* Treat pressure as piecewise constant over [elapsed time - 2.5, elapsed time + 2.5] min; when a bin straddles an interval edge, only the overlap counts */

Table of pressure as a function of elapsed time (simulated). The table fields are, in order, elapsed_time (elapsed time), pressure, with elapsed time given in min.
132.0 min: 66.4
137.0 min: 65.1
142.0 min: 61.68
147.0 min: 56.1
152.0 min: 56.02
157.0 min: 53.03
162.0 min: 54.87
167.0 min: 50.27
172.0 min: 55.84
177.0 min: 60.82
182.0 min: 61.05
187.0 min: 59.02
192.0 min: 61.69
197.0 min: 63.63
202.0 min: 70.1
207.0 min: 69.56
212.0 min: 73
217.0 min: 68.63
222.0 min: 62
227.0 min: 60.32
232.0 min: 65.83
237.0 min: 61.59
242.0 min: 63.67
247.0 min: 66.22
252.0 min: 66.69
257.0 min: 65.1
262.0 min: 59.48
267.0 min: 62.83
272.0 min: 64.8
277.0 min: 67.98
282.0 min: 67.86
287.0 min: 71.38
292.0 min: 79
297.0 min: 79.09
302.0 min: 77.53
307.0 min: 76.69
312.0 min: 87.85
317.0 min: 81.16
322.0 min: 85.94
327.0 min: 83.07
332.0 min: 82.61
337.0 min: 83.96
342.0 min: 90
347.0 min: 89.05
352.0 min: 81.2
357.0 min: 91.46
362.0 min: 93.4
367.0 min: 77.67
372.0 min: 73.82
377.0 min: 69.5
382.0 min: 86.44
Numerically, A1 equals 1.2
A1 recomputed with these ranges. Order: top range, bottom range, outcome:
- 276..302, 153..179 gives 1.34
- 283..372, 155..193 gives 1.45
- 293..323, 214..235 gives 1.26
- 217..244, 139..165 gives 1.12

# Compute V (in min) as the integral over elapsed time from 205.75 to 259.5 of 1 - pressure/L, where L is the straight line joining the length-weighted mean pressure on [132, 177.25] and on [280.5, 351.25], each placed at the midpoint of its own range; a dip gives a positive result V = 2.5 min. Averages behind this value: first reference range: 57.4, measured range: 65.6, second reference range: 81.3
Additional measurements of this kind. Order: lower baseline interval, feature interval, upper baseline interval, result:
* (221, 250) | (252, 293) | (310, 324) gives 3.5 min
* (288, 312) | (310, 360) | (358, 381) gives -4.0 min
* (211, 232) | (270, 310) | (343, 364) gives 2.2 min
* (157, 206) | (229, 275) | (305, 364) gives 4.8 min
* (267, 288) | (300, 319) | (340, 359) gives -1.1 min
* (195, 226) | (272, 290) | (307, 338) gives 2.0 min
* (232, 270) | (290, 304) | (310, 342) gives -0.4 min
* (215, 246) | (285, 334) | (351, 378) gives -4.0 min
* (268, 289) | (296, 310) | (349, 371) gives -1.0 min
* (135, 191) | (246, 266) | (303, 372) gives 2.2 min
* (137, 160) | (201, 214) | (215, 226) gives -1.6 min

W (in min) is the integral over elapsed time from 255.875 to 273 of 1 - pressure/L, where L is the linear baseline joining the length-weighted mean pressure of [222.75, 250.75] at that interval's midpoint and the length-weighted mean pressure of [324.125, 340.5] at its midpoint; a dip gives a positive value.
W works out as 1.6 min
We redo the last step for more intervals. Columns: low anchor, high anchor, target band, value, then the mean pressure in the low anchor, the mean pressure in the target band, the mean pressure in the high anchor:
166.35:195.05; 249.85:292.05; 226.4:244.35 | 0.1 min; 58.7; 63.1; 66.6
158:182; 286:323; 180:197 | -0.5 min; 55.9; 61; 79.9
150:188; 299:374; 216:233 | 0.4 min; 56.3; 63.7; 83.7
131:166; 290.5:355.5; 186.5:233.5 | 1.0 min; 58.3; 65.6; 83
